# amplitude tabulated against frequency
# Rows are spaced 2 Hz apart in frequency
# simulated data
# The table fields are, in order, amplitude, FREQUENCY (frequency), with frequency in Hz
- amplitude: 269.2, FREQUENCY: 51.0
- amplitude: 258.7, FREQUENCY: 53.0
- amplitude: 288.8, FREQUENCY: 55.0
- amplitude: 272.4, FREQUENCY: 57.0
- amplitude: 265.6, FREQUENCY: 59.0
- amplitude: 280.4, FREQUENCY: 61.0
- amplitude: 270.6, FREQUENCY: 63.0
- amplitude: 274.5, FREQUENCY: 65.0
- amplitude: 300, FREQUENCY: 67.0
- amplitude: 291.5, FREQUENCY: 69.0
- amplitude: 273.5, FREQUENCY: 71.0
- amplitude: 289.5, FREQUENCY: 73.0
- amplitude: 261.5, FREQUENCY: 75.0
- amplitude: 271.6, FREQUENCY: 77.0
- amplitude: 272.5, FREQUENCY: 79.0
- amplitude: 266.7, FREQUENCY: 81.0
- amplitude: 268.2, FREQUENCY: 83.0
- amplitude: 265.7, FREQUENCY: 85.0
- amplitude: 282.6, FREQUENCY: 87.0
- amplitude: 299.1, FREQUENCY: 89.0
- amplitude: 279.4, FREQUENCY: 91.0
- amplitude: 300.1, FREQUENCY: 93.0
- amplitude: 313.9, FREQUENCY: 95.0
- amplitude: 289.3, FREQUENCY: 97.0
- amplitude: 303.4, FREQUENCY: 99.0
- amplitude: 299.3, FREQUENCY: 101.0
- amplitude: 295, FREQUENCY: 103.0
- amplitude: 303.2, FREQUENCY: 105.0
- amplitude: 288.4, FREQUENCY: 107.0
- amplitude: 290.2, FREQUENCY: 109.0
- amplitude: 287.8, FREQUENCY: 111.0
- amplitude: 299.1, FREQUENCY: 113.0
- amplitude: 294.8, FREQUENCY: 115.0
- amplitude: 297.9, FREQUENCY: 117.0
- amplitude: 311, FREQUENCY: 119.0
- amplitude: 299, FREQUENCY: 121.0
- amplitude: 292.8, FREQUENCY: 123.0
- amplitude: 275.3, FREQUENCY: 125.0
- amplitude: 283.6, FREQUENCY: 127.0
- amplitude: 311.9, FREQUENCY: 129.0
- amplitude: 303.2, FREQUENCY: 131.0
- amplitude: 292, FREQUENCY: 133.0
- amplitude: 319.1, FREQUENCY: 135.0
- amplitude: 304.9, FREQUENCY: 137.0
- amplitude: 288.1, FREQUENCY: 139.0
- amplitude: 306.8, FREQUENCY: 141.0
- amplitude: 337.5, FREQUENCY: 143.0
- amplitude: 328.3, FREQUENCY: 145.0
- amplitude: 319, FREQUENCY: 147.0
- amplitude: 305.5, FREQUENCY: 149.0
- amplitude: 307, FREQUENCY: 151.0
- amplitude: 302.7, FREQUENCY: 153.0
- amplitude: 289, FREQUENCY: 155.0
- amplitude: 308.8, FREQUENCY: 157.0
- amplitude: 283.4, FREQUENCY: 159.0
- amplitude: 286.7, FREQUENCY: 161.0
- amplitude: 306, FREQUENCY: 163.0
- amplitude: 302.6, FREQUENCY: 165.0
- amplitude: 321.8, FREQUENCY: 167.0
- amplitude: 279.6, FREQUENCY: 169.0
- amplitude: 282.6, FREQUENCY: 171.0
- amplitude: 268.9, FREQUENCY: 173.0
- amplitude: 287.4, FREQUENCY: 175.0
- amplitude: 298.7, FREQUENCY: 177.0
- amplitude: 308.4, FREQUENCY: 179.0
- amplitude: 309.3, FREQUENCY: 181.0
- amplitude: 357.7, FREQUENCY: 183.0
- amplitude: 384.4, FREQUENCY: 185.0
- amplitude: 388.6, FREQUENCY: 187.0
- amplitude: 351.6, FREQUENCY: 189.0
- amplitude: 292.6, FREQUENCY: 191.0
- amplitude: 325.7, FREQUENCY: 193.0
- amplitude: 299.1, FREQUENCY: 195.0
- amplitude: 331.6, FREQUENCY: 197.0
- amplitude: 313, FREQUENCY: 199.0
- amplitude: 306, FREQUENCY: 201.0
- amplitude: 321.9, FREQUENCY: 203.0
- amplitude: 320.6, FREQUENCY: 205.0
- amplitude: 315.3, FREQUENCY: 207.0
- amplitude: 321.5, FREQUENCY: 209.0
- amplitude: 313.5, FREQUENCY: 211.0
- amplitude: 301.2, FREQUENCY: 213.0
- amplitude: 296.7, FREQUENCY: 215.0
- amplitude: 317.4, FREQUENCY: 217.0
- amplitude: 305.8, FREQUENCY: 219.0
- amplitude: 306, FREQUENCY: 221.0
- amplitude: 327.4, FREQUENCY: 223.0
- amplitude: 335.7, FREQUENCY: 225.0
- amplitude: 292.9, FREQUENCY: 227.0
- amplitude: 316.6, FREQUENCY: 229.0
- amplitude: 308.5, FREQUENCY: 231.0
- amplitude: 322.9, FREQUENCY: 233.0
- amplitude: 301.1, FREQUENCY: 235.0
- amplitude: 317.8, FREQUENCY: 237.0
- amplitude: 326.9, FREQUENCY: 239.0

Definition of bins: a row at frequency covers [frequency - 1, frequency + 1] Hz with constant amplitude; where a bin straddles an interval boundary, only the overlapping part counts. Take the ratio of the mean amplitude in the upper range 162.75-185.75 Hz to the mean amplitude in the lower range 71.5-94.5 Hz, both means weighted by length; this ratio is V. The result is 1.11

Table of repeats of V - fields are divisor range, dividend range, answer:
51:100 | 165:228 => 1.12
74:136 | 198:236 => 1.08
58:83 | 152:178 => 1.06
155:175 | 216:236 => 1.07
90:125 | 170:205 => 1.08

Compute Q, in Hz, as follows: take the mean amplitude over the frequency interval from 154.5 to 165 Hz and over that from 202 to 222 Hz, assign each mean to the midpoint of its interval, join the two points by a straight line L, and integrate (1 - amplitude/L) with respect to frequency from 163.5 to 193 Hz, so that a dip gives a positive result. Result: -1.48 Hz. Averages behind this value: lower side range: 296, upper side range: 312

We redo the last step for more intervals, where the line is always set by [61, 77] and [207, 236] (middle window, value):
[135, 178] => -0.4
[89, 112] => -0.7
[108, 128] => -0.2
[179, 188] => -1.5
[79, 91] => 0.3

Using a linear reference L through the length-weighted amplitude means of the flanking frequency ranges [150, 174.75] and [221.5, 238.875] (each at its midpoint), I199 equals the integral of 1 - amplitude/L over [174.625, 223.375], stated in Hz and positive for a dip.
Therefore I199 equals -2.3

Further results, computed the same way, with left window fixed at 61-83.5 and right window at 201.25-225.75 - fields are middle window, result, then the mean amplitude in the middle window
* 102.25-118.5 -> -0.5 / 295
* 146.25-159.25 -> -0.2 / 303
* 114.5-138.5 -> -0.6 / 299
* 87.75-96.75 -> -0.5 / 297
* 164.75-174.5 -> 0.4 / 290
